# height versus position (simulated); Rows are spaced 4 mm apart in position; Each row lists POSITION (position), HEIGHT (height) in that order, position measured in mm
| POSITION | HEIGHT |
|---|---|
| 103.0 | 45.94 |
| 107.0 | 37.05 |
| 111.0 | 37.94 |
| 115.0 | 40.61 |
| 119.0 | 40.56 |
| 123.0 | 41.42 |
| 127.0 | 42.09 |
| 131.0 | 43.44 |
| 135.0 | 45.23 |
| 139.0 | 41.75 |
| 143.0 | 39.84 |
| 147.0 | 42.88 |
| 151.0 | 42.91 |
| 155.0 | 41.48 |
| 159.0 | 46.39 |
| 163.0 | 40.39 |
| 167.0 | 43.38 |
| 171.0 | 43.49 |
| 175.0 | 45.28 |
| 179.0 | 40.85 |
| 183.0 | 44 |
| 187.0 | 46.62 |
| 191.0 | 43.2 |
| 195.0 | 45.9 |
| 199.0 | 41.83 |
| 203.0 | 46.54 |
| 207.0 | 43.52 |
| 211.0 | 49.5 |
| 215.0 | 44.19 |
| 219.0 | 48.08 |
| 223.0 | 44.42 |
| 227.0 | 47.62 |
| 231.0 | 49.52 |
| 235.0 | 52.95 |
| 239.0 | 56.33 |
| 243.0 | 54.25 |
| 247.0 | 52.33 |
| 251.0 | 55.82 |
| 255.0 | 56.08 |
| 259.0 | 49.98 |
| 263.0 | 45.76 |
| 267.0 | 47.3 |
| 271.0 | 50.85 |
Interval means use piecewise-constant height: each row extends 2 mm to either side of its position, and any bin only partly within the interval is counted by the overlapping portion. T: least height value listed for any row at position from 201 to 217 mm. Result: 43.52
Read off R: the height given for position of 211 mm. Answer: 49.5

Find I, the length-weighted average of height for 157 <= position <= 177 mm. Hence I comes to 43.8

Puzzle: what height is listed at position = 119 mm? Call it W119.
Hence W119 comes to 40.56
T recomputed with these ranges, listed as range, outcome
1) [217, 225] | 44.42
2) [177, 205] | 40.85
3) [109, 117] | 37.94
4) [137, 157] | 39.84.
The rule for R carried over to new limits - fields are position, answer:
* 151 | 42.91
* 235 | 52.95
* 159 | 46.39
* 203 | 46.54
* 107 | 37.05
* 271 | 50.85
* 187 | 46.62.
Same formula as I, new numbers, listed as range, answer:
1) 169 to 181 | 43.2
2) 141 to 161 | 42.7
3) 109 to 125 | 40.1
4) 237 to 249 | 54.3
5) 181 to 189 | 45.3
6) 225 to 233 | 48.6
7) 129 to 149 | 42.6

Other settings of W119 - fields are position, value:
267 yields 47.3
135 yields 45.23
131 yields 43.44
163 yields 40.39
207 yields 43.52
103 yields 45.94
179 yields 40.85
